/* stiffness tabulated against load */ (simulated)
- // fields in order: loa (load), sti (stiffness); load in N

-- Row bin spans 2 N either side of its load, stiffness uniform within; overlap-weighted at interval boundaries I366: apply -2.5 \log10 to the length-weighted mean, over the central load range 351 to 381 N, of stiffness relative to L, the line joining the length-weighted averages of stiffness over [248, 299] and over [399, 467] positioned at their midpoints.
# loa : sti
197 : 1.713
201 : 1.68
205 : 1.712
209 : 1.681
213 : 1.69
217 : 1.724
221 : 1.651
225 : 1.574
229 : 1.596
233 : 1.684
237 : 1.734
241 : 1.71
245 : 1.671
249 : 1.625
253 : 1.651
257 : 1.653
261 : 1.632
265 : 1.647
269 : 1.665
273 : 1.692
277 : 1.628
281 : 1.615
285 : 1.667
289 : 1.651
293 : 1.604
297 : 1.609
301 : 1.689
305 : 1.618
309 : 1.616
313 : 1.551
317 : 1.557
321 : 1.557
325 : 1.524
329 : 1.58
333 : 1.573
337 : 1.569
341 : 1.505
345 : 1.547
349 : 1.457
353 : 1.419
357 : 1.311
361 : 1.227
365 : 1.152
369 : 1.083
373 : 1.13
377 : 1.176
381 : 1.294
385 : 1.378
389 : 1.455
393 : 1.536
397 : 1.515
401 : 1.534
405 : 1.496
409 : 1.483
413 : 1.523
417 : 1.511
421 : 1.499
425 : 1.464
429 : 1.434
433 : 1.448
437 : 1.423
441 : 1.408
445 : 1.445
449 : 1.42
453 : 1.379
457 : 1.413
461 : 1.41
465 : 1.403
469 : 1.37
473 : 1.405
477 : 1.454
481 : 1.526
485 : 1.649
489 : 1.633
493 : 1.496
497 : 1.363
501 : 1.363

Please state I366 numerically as 0.25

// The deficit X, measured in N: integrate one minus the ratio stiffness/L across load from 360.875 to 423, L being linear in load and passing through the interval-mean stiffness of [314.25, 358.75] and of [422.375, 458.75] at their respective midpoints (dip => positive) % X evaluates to 3.6 N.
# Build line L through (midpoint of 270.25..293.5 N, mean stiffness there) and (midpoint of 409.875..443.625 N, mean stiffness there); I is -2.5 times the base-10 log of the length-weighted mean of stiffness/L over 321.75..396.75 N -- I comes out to 0.12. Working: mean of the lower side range 1.65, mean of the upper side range 1.46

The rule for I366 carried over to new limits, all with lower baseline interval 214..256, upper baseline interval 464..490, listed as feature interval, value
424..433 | 0.06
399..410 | 0.02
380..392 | 0.12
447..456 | 0.08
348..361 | 0.16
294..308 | -0.01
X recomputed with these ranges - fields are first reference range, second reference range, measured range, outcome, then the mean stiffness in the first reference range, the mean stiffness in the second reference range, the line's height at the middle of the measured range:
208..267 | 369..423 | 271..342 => -2.2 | 1.66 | 1.41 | 1.55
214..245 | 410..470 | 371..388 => 2.8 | 1.67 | 1.44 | 1.5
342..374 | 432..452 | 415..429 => -0.9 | 1.3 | 1.43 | 1.4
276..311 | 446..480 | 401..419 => -0.3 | 1.63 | 1.41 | 1.48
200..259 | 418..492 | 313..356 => 1.2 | 1.67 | 1.46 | 1.57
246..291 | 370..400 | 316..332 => -0.5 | 1.65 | 1.35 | 1.51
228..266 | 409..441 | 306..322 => 0.2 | 1.66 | 1.47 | 1.59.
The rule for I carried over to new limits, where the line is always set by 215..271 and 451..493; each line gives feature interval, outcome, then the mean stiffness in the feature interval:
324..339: 0.01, 1.56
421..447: 0.04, 1.44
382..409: 0.04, 1.48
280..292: -0.01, 1.64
